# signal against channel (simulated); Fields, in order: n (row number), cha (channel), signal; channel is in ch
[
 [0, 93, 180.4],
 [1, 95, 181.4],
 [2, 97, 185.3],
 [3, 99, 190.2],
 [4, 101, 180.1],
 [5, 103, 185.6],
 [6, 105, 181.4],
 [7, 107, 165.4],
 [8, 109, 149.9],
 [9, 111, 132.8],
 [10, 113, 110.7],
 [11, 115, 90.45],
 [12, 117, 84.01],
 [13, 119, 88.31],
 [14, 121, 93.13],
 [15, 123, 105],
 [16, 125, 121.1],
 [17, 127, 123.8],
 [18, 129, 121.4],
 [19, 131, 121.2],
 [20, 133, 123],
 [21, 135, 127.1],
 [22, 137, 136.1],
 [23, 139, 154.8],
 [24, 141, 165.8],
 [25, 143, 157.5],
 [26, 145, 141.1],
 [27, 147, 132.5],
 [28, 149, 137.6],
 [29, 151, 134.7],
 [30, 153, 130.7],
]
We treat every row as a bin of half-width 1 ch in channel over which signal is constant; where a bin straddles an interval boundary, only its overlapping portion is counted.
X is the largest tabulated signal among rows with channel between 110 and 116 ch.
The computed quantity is 132.8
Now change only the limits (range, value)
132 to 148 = 165.8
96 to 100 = 190.2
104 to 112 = 181.4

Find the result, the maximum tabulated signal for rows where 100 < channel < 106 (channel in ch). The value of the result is 185.6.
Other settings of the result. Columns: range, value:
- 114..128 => 123.8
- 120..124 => 105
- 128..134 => 123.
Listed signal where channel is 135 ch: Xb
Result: 127.1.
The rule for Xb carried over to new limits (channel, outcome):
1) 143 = 157.5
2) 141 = 165.8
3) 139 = 154.8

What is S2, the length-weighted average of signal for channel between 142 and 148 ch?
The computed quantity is 144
